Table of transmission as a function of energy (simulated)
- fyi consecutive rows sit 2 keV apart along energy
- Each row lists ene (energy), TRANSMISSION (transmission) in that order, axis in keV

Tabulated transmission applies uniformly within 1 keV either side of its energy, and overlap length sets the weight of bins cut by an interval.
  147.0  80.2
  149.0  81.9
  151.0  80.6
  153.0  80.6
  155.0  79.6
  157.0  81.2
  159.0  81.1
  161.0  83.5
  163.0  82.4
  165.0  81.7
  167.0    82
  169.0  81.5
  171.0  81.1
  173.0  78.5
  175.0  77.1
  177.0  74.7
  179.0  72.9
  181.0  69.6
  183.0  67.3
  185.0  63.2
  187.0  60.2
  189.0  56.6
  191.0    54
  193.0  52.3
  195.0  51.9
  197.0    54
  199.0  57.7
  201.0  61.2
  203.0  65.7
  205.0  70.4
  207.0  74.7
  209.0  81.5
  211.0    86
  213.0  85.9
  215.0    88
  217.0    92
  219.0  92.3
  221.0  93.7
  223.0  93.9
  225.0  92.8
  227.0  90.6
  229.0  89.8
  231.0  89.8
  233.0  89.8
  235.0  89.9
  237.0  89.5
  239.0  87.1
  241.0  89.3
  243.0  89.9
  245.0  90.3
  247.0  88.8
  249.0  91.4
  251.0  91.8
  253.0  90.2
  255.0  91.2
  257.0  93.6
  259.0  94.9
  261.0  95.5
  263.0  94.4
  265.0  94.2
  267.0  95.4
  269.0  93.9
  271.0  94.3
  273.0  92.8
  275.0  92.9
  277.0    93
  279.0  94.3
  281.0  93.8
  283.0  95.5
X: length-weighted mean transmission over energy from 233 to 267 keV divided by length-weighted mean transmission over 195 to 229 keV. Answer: 1.15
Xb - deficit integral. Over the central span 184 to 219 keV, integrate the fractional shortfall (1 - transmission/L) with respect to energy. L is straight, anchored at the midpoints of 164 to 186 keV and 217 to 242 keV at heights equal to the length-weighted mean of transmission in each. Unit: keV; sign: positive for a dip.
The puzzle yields 6.2 keV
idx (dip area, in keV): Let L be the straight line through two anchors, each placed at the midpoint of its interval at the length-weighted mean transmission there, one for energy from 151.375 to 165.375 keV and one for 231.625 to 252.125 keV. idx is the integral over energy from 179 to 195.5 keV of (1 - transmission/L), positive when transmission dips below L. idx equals 4.66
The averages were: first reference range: 81.4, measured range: 60.4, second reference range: 89.8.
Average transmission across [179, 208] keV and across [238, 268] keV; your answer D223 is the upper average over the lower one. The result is 1.49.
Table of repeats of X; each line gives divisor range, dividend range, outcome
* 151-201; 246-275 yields 1.31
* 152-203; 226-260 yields 1.28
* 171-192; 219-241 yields 1.33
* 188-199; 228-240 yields 1.65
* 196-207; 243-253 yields 1.44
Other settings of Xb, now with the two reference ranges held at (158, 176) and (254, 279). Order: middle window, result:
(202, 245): 0.72 keV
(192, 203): 3.70 keV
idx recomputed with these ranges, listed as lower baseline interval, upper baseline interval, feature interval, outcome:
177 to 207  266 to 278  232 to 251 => -1.9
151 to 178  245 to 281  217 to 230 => -0.6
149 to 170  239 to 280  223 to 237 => -0.2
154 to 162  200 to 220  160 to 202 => 6.2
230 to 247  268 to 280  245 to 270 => -0.3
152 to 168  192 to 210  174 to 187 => 0.4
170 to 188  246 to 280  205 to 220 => -0.8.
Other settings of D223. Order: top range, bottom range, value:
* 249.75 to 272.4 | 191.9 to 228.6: 1.21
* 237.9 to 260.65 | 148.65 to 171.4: 1.12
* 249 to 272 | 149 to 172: 1.15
